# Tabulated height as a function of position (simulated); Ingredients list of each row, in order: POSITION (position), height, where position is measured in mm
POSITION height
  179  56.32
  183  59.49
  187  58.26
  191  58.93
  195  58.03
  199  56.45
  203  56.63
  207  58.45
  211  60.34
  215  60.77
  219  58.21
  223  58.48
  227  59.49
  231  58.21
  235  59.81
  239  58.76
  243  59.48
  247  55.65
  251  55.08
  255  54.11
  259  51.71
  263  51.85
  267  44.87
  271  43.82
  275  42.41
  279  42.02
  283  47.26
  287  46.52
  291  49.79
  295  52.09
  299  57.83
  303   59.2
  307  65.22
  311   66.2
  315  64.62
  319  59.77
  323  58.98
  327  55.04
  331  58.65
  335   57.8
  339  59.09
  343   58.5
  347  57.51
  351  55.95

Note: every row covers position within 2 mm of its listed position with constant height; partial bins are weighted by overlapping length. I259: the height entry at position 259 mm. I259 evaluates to 51.71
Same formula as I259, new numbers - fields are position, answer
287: 46.52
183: 59.49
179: 56.32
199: 56.45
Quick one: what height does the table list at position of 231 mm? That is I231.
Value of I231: 58.21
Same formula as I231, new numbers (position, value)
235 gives 59.81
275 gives 42.41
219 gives 58.21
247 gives 55.65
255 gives 54.11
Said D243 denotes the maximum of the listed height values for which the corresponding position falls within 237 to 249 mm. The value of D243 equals 59.48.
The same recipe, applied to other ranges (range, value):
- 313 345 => 64.62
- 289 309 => 65.22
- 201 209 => 58.45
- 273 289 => 47.26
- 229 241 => 59.81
